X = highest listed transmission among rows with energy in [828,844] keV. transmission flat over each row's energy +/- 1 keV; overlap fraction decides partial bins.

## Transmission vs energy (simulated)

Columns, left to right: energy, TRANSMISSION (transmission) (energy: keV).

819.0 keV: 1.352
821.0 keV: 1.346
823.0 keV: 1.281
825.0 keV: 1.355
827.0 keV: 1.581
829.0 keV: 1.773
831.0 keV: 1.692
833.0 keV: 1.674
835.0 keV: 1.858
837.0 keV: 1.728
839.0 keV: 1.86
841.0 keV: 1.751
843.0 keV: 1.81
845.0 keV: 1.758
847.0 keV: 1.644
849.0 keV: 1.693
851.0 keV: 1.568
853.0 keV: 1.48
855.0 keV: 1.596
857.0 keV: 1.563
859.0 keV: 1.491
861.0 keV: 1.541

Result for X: 1.86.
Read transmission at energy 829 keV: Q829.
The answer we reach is 1.773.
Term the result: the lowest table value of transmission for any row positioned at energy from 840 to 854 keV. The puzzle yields 1.48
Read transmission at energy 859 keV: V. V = 1.491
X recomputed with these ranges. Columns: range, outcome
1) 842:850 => 1.81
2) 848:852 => 1.693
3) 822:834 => 1.773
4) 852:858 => 1.596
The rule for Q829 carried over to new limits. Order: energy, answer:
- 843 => 1.81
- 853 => 1.48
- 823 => 1.281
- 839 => 1.86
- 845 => 1.758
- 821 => 1.346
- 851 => 1.568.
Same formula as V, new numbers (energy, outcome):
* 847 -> 1.644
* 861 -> 1.541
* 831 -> 1.692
